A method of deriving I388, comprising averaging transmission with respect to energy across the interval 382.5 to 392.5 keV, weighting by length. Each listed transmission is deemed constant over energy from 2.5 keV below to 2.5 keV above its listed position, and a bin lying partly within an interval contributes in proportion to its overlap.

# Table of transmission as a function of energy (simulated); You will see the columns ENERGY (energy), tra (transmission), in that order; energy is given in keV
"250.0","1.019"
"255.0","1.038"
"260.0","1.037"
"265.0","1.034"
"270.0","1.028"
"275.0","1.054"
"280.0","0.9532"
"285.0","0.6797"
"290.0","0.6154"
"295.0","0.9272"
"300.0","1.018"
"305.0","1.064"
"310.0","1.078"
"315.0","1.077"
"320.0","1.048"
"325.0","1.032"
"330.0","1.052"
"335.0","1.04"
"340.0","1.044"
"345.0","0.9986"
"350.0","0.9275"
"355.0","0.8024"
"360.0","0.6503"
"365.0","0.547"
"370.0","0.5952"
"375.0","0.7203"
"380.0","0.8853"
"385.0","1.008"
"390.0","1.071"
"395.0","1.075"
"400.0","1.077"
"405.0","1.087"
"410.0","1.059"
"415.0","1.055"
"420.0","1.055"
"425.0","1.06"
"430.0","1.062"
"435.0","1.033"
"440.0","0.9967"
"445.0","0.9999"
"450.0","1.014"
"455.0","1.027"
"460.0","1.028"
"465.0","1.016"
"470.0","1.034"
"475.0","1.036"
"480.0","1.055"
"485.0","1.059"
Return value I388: 1.04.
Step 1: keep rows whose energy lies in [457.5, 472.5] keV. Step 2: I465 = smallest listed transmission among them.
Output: 1.016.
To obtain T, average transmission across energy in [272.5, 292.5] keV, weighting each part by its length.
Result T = 0.826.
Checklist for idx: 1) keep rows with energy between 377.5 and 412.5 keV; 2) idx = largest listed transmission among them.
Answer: 1.087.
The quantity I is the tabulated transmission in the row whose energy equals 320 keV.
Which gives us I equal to 1.048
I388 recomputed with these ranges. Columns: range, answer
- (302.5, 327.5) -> 1.06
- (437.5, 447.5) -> 0.998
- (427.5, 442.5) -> 1.03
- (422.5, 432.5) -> 1.06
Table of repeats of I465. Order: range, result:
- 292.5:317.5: 0.9272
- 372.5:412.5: 0.7203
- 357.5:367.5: 0.547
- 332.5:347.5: 0.9986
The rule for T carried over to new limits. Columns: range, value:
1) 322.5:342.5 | 1.04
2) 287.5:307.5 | 0.906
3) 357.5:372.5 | 0.598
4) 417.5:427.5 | 1.06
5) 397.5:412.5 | 1.07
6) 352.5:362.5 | 0.726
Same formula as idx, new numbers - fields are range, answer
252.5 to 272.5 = 1.038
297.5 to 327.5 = 1.078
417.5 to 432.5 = 1.062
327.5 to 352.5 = 1.052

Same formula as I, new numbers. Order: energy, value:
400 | 1.077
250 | 1.019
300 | 1.018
